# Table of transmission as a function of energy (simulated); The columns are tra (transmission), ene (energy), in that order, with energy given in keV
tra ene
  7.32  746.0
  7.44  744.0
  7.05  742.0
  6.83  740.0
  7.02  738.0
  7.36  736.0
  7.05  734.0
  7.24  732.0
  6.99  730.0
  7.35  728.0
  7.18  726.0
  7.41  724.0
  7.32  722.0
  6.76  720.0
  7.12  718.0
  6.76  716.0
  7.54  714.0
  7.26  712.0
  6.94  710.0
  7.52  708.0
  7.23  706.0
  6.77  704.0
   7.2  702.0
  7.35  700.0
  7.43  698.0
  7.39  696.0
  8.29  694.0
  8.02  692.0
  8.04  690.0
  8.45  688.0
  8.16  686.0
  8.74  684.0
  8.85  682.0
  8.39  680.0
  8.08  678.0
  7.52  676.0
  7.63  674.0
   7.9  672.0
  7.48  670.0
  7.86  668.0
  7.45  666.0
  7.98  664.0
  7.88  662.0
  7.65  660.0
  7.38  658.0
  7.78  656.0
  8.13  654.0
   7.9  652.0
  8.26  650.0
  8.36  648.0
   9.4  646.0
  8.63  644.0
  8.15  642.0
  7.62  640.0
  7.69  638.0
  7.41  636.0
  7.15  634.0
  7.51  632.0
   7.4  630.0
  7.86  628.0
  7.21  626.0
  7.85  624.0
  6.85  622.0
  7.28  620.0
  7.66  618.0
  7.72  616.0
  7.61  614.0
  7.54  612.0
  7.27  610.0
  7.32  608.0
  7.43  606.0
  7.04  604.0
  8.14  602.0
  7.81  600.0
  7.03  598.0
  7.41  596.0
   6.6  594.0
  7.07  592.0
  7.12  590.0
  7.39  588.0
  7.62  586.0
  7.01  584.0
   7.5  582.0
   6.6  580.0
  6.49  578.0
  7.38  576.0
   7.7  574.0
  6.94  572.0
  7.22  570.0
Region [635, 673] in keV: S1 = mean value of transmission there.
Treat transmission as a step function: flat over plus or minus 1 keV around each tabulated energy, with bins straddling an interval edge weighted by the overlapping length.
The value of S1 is 7.94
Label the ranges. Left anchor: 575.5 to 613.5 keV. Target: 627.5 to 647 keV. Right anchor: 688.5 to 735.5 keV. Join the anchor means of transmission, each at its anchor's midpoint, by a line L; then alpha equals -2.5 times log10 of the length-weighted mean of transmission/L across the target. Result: -0.09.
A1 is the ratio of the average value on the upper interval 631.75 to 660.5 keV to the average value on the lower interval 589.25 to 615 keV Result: 1.08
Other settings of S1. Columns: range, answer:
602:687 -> 7.79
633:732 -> 7.7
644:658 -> 8.26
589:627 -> 7.37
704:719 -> 7.17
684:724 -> 7.48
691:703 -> 7.61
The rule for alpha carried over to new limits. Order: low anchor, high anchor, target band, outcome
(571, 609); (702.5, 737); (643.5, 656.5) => -0.16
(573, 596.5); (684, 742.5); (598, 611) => -0.04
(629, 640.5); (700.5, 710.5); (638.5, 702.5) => -0.10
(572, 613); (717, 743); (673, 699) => -0.13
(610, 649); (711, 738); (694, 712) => 0.00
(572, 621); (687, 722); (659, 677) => -0.05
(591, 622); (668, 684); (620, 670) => -0.01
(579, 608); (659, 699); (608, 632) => 0.00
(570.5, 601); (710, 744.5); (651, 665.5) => -0.09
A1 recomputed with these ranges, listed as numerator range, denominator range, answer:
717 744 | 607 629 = 0.96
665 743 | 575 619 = 1.03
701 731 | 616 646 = 0.93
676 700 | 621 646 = 1.06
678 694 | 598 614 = 1.12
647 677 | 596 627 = 1.05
